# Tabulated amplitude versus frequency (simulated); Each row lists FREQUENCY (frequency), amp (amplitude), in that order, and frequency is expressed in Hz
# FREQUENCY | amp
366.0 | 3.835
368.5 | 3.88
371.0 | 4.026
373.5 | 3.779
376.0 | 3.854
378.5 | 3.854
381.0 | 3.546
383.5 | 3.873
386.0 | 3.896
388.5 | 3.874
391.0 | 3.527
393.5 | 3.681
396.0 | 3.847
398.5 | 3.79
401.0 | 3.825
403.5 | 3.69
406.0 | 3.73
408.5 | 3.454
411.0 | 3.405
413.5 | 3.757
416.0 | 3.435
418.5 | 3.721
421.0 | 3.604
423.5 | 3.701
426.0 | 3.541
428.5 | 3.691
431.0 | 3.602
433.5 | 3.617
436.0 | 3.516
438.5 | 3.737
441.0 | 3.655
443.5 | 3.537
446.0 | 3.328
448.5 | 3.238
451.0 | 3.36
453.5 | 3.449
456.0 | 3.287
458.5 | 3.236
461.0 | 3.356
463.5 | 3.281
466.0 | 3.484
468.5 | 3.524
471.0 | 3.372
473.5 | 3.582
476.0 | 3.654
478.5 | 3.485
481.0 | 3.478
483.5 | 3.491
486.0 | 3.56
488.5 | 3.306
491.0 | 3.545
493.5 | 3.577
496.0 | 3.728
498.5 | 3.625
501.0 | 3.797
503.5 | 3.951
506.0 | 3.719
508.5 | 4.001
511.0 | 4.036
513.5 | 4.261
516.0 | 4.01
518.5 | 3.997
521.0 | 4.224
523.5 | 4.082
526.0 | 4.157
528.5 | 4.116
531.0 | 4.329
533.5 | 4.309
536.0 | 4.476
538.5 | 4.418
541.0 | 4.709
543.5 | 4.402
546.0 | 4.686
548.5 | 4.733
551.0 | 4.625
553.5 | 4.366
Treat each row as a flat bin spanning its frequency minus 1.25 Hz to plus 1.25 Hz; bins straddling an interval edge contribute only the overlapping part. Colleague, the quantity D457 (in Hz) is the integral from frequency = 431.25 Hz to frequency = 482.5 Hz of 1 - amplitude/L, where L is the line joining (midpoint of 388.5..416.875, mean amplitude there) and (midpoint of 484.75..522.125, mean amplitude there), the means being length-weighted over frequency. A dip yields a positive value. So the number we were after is 3.9 Hz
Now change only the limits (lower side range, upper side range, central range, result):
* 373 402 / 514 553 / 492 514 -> 2.05 Hz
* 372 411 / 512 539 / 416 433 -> 1.00 Hz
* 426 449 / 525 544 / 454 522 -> 5.74 Hz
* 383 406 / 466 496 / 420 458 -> 1.28 Hz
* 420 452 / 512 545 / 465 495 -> 2.96 Hz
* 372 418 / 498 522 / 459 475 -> 1.85 Hz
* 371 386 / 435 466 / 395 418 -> 0.00 Hz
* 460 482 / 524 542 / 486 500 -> 0.81 Hz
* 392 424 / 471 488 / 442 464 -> 1.39 Hz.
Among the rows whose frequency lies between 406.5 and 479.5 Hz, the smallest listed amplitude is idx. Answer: 3.236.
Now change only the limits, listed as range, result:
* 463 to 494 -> 3.281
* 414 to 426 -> 3.435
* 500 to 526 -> 3.719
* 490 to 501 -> 3.545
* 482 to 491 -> 3.306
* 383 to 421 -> 3.405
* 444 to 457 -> 3.238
